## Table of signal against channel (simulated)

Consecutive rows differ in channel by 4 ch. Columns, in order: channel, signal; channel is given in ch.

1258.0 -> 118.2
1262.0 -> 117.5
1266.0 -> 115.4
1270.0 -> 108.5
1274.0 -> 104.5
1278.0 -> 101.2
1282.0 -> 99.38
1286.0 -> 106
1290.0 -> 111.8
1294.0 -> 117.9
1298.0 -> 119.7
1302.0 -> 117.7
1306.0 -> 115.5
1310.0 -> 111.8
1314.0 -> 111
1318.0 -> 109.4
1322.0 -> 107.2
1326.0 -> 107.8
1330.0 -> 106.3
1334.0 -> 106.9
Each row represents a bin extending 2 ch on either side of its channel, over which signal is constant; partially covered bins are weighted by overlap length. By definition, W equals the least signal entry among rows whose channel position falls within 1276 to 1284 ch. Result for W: 99.38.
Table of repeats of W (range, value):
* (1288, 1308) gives 111.8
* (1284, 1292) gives 106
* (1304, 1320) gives 109.4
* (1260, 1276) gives 104.5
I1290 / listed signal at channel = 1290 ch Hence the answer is 111.8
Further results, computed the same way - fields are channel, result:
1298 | 119.7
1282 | 99.38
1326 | 107.8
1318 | 109.4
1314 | 111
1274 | 104.5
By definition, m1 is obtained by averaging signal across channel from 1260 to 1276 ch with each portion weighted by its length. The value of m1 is 111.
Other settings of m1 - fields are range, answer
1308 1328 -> 109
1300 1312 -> 115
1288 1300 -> 116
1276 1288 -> 102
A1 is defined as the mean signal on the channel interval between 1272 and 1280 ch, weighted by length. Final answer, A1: 103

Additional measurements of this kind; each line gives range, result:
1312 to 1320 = 110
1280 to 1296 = 109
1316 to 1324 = 108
